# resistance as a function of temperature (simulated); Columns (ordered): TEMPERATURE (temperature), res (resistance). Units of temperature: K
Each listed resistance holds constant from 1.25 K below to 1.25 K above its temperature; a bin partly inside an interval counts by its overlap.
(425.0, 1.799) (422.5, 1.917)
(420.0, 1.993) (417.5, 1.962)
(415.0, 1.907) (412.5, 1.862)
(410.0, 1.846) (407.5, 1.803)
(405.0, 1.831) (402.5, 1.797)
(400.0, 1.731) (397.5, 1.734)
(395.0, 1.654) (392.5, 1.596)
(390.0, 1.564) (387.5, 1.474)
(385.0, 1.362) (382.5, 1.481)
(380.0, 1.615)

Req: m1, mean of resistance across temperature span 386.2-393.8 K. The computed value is 1.54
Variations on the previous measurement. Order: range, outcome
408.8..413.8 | 1.85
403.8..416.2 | 1.85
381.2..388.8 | 1.44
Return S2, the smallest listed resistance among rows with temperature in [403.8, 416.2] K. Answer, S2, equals 1.803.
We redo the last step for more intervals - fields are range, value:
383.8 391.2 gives 1.362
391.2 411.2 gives 1.596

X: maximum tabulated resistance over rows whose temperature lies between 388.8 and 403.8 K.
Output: 1.797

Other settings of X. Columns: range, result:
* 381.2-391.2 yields 1.564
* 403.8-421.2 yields 1.993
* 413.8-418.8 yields 1.962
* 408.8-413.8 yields 1.862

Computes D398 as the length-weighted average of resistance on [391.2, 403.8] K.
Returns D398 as 1.7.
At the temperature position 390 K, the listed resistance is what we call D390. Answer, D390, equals 1.564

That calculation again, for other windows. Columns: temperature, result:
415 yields 1.907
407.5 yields 1.803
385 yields 1.362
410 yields 1.846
